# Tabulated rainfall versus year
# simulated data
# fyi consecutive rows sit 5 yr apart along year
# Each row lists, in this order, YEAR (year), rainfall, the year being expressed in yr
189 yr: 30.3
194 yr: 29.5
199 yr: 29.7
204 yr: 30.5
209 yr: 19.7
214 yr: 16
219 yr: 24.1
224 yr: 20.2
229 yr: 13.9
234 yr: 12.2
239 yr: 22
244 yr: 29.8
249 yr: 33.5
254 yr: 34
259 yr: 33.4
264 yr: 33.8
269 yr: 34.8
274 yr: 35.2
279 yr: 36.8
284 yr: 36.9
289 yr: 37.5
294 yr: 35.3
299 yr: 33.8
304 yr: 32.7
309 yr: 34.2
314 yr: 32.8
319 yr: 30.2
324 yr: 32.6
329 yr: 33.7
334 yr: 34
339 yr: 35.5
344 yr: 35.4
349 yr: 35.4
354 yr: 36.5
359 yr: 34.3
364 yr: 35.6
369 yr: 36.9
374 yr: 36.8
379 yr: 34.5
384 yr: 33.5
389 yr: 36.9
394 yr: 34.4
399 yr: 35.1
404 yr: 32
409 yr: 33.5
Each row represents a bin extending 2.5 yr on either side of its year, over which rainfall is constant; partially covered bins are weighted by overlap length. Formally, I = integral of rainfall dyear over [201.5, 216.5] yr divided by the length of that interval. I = 22.1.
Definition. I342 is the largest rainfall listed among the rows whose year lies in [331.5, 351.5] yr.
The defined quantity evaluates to 35.5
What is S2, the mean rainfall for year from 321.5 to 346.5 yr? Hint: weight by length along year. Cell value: 34.2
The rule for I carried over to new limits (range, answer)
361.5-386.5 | 35.5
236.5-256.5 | 29.8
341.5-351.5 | 35.4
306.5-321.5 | 32.4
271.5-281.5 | 36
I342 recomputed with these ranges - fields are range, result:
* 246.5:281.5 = 36.8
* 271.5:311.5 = 37.5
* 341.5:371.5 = 36.9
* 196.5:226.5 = 30.5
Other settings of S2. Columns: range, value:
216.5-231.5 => 19.4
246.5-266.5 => 33.7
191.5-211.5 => 27.4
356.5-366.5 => 35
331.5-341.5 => 34.8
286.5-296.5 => 36.4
